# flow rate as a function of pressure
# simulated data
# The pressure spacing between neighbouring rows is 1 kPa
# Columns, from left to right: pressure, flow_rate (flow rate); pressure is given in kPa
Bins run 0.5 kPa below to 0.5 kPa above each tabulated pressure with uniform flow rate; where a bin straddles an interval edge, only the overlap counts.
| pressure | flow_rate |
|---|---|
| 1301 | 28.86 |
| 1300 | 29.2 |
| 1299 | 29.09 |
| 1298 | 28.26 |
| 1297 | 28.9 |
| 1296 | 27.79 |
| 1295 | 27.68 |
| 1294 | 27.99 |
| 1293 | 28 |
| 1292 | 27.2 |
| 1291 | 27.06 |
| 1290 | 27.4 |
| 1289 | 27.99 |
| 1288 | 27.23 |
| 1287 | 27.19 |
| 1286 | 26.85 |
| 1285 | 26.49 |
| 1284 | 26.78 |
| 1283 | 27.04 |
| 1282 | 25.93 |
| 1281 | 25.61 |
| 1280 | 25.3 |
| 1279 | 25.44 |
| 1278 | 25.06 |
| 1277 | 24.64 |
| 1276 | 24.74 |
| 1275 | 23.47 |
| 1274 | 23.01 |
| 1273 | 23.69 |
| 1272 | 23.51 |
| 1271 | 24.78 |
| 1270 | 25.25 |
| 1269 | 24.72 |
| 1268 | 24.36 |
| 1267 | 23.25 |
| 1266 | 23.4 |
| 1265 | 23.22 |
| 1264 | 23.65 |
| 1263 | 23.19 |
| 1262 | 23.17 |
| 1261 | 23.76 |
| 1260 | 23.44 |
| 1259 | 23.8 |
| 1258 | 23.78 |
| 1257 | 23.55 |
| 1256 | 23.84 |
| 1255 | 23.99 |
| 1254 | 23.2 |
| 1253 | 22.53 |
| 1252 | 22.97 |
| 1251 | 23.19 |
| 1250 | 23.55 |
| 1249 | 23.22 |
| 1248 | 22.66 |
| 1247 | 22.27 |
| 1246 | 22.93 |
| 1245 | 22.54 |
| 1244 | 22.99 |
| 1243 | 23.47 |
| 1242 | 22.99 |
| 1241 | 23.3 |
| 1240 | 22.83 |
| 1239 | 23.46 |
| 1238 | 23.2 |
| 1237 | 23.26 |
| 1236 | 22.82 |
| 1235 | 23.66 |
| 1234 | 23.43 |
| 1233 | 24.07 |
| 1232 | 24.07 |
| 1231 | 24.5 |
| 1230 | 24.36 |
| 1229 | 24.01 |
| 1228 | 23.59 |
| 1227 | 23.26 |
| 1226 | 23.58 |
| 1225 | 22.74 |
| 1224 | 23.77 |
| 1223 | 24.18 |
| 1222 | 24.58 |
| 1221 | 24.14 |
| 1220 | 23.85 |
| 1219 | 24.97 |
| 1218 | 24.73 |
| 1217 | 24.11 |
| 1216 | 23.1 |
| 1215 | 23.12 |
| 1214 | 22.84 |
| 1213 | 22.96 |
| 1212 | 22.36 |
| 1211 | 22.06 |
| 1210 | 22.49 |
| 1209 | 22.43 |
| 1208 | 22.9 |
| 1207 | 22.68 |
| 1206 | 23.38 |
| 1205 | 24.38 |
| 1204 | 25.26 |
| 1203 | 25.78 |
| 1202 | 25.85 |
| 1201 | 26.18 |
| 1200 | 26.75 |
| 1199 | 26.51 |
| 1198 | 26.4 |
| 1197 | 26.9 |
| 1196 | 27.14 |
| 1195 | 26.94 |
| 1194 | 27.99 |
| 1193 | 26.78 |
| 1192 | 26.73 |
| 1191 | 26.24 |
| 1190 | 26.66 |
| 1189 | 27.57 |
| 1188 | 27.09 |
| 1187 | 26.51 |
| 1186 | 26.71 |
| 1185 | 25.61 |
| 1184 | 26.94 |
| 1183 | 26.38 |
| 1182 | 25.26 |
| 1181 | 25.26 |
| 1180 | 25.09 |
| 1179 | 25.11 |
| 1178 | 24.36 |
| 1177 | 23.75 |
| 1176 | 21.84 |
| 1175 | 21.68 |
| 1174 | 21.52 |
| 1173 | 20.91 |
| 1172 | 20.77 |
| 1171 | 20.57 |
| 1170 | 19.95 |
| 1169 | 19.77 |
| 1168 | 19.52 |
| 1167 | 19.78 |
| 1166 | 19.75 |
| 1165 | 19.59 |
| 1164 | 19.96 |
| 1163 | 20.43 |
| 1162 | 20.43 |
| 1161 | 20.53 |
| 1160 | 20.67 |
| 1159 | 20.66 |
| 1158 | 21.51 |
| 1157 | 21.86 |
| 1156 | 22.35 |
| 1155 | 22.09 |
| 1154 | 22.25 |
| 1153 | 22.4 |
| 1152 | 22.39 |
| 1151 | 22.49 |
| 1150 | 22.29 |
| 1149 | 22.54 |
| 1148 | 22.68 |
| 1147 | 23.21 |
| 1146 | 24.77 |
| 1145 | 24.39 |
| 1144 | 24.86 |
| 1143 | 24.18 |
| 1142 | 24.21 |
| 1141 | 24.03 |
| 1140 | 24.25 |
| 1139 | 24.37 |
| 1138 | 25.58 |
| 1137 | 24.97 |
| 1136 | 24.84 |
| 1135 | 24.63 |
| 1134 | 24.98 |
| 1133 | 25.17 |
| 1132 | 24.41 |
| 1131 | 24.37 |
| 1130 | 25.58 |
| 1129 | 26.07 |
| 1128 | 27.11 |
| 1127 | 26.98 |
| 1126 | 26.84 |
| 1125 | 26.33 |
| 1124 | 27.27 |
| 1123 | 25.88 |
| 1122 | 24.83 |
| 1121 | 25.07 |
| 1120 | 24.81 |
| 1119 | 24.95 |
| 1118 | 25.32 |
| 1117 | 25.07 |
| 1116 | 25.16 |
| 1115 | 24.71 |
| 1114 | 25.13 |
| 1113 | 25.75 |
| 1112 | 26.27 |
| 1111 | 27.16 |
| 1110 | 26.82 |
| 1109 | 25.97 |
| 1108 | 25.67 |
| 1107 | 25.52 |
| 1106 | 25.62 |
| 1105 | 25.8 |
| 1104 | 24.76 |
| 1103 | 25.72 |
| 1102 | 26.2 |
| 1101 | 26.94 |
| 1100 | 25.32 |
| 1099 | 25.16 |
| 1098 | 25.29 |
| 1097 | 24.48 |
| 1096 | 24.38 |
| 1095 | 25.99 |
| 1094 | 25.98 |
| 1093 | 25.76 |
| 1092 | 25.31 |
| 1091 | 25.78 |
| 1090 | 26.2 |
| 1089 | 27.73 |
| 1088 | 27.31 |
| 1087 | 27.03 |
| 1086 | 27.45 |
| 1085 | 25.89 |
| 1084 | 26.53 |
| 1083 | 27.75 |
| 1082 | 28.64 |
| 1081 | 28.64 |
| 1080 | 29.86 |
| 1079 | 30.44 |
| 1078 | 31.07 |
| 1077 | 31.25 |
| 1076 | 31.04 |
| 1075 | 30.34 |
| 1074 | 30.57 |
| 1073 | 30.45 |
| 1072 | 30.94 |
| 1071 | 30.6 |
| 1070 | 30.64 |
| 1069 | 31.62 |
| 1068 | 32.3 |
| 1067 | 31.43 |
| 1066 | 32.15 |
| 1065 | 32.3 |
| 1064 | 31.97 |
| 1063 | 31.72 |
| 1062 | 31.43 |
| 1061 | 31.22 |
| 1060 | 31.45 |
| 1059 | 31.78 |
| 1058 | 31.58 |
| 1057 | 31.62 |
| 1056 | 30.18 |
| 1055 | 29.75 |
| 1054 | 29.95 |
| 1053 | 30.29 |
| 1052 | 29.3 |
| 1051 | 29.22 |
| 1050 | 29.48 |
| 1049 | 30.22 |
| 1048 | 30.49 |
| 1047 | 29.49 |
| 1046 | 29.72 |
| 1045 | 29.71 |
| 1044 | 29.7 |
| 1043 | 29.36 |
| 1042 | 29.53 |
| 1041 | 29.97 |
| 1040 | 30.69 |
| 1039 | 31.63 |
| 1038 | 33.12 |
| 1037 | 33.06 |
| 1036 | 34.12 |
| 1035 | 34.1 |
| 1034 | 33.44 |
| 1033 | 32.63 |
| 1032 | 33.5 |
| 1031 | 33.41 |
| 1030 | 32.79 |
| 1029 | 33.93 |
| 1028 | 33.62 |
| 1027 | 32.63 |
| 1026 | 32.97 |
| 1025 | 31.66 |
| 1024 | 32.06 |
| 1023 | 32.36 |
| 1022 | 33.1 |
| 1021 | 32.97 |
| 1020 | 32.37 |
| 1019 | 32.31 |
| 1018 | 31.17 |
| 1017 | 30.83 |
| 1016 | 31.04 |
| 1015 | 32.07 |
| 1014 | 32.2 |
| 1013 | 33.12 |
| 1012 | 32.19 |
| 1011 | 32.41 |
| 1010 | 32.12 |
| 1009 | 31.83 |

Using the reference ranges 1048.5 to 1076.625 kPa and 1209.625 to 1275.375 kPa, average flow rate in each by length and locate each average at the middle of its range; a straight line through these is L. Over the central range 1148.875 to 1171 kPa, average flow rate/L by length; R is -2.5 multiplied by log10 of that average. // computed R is 0.27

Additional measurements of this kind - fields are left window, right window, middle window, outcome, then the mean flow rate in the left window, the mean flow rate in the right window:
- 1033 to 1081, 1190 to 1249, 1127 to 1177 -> 0.190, 31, 24.2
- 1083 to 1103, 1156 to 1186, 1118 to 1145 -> -0.049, 26.1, 22.1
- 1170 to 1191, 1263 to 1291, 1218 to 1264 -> 0.063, 24.4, 25.2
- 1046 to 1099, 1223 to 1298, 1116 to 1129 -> 0.087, 29.3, 24.5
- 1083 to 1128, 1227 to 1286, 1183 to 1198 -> -0.086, 25.9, 23.9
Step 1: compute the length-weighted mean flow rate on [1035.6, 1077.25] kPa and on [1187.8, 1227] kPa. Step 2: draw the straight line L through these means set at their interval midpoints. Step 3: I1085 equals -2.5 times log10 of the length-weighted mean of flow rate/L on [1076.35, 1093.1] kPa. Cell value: 0.07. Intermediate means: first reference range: 30.9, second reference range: 24.8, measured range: 27.9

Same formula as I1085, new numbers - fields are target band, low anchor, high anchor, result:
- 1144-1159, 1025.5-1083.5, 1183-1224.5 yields 0.20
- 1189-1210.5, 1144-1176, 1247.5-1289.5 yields -0.14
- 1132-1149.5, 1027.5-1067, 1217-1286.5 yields 0.15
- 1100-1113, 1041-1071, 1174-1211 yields 0.11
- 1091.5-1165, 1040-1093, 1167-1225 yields 0.12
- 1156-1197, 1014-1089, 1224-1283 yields 0.13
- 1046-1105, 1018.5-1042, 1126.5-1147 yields 0.02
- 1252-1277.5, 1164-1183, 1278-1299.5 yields 0.10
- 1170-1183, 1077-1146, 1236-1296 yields 0.10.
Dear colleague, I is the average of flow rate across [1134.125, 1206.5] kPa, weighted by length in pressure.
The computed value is 23.8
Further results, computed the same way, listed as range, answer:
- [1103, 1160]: 24.6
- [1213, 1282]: 23.7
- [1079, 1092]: 27.4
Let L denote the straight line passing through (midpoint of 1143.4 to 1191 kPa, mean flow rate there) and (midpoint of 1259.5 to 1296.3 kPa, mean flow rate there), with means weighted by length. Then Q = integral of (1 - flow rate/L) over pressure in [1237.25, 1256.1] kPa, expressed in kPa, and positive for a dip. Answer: 1.2 kPa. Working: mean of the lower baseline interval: 22.9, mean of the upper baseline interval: 25.4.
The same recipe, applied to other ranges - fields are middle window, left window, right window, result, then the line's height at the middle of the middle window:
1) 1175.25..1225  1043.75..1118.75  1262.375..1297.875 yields 3.3 kPa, 26.7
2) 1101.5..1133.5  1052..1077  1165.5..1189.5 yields 2.1 kPa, 27.5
